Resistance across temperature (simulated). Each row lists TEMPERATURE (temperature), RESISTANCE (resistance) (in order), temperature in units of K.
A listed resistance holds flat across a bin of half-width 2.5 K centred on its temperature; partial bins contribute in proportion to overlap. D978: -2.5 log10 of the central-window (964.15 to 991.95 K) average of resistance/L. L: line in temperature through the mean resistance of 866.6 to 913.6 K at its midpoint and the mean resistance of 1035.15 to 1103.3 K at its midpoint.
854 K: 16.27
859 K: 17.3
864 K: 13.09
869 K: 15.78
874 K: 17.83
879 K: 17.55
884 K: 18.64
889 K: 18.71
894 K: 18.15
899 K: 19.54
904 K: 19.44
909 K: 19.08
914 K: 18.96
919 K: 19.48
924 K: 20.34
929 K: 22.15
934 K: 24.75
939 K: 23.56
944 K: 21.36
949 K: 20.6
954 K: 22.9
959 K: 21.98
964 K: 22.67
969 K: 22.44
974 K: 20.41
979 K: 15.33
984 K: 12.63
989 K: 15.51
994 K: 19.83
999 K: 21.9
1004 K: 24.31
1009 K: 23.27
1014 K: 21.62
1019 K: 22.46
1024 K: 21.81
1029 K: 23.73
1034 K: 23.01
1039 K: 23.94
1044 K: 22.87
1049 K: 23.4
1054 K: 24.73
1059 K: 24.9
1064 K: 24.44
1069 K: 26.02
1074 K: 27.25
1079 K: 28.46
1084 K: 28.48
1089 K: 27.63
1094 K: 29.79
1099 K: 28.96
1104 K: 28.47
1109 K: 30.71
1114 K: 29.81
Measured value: 0.24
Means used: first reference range 18.3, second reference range 26.2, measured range 17.8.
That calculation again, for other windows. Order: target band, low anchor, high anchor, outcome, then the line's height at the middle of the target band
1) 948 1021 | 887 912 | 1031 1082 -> 0.09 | 22.2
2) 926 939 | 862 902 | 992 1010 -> -0.19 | 19.5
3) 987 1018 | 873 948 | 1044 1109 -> 0.13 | 23.8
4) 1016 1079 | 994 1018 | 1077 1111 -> 0.06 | 25.5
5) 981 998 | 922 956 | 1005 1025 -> 0.33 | 22.4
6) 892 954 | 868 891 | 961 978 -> -0.07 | 19.5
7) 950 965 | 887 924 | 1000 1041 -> -0.07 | 20.9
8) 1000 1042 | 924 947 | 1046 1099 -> 0.10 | 25.1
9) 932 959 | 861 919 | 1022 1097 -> -0.11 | 20.4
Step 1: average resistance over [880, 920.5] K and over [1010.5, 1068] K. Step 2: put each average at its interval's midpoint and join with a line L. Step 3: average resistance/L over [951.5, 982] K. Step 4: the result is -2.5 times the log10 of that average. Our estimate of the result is 0.01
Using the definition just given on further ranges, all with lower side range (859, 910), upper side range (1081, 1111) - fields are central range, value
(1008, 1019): 0.10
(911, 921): 0.01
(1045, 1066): 0.11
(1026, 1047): 0.11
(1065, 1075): 0.06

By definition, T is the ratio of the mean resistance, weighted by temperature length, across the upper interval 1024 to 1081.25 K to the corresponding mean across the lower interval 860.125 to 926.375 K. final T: 1.36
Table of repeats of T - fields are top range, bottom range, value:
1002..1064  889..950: 1.14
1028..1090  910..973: 1.17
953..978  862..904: 1.23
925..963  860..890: 1.33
